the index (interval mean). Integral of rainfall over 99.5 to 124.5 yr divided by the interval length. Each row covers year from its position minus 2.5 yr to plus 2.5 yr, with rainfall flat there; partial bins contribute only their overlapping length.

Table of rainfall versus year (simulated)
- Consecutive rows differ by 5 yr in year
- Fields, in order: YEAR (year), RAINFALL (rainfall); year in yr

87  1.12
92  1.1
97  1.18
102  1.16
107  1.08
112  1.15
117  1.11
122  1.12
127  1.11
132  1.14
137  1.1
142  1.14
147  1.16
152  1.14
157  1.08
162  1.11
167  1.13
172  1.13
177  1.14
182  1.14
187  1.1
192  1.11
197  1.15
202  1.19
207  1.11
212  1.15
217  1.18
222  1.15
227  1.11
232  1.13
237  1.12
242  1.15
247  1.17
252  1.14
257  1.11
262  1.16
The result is 1.12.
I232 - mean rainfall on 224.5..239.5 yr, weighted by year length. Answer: 1.12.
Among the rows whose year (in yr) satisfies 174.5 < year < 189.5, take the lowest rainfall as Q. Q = 1.1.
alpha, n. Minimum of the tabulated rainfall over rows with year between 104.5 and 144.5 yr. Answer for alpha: 1.08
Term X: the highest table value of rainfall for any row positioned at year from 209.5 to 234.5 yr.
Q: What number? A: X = 1.18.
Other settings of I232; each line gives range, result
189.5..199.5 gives 1.13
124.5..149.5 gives 1.13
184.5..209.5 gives 1.13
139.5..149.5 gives 1.15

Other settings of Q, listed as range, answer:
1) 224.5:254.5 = 1.11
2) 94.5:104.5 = 1.16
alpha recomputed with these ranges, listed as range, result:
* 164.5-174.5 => 1.13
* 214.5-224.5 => 1.15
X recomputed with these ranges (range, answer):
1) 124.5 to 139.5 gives 1.14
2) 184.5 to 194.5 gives 1.11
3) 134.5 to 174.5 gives 1.16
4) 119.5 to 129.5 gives 1.12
